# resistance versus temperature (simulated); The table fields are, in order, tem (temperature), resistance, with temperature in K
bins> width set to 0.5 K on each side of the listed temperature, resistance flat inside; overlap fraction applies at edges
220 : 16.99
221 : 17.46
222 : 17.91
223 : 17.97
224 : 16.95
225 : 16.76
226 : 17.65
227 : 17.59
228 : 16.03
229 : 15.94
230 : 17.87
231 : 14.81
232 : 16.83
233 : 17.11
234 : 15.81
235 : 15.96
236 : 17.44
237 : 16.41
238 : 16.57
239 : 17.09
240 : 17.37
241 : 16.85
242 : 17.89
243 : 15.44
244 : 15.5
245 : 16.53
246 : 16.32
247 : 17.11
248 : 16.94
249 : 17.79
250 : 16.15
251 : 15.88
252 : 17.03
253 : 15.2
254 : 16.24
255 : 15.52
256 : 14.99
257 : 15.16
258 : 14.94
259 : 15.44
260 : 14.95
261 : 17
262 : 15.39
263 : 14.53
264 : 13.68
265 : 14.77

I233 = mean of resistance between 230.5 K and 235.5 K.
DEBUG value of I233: 16.1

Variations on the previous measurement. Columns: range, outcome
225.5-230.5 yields 17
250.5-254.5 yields 16.1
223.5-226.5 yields 17.1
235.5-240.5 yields 17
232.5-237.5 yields 16.5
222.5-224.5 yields 17.5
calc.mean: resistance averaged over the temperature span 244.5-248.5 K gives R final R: 16.7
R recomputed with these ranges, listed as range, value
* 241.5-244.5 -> 16.3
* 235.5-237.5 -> 16.9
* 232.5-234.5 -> 16.5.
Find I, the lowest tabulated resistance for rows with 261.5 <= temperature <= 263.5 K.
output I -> 14.53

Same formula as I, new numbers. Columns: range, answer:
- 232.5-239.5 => 15.81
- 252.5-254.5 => 15.2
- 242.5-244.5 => 15.44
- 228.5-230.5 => 15.94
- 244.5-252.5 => 15.88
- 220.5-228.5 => 16.03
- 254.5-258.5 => 14.94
